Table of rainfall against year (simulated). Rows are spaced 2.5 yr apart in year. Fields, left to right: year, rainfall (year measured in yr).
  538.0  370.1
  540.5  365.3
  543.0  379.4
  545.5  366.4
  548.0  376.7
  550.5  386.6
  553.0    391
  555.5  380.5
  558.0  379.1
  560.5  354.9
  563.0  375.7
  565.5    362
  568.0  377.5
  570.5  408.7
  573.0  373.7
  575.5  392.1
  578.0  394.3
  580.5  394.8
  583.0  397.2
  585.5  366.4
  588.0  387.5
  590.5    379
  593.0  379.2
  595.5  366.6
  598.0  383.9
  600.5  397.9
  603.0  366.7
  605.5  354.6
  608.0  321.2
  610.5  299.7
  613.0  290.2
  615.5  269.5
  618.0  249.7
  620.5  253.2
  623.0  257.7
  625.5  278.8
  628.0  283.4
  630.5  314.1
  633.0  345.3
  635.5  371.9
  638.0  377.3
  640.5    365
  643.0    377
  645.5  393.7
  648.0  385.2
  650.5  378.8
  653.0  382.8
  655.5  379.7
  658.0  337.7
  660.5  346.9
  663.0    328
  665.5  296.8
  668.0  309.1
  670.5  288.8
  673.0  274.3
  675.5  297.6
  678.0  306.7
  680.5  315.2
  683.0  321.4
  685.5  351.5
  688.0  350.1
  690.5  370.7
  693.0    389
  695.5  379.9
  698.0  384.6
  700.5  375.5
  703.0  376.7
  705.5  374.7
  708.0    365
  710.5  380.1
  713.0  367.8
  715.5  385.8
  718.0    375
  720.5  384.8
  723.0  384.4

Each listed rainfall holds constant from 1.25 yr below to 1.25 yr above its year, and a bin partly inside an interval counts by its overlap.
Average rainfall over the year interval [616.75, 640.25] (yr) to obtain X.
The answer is 306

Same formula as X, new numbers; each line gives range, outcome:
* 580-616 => 358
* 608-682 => 323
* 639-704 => 349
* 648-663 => 364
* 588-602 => 382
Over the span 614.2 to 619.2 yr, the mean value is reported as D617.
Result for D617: 260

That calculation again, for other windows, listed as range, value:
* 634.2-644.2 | 373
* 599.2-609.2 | 360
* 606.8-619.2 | 286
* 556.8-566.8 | 368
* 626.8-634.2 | 314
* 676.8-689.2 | 329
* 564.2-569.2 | 370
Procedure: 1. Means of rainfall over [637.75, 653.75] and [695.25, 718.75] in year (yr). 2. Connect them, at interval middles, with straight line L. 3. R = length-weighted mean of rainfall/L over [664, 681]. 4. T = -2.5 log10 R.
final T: 0.259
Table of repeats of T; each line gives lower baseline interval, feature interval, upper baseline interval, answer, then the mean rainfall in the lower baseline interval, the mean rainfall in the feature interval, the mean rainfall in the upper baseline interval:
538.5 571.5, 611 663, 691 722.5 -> 0.142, 377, 331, 378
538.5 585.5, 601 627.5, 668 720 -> 0.236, 380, 297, 351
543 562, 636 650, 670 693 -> -0.119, 377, 379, 324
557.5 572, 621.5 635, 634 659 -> 0.246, 376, 299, 375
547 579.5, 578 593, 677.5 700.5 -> -0.025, 381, 385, 355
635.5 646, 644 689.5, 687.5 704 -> 0.122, 376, 336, 376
